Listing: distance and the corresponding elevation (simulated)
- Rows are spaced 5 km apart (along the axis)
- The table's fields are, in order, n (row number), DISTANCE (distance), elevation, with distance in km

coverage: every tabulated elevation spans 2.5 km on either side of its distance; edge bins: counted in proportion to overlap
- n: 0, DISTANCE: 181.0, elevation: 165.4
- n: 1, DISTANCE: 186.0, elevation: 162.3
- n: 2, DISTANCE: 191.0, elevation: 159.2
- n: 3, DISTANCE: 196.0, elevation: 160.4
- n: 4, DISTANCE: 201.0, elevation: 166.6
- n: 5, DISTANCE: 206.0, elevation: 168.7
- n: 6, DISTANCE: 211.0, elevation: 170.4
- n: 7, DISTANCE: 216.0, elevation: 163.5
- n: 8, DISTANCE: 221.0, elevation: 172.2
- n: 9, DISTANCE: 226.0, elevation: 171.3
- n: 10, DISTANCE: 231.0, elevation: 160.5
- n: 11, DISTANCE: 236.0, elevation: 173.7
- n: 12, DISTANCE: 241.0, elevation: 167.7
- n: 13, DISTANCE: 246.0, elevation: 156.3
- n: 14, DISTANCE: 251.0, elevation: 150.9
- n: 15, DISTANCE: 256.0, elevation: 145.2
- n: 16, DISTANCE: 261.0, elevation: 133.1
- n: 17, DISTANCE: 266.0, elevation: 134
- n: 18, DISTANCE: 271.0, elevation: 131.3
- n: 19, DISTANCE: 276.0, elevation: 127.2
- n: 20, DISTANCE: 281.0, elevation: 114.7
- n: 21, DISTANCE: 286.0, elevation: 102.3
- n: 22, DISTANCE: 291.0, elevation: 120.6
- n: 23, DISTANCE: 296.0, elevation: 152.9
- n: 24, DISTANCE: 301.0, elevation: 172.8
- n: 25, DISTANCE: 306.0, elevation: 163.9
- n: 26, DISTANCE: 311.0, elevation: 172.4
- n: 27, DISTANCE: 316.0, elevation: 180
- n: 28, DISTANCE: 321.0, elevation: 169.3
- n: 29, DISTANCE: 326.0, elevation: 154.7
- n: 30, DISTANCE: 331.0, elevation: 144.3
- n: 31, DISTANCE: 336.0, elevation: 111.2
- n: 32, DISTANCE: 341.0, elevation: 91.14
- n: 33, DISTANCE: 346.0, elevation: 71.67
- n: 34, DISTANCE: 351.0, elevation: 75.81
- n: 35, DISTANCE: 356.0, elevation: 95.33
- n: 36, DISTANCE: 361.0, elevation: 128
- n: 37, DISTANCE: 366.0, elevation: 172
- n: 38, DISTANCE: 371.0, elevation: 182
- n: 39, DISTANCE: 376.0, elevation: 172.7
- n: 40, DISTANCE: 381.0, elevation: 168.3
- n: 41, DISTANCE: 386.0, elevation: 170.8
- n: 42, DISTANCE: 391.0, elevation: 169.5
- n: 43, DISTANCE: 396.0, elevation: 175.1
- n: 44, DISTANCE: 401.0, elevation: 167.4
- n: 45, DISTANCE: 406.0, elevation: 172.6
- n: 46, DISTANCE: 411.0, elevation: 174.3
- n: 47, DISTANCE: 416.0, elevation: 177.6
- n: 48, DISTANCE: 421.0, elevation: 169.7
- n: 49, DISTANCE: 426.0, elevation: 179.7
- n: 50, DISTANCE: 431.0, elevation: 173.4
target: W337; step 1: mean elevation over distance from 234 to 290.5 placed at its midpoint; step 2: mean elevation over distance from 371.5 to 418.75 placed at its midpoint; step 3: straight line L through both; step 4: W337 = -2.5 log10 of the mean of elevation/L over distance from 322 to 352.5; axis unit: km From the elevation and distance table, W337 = 0.37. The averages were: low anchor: 139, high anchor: 172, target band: 112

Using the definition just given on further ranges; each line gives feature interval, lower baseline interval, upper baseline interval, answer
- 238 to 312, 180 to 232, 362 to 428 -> 0.178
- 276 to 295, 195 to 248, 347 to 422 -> 0.351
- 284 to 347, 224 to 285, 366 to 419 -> 0.121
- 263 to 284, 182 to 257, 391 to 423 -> 0.298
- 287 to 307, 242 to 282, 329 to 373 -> -0.138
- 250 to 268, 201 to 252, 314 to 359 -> 0.094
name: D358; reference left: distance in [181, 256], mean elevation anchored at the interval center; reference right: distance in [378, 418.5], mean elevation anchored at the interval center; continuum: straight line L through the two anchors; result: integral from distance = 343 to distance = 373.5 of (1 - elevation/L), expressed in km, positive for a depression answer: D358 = 9.0 km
